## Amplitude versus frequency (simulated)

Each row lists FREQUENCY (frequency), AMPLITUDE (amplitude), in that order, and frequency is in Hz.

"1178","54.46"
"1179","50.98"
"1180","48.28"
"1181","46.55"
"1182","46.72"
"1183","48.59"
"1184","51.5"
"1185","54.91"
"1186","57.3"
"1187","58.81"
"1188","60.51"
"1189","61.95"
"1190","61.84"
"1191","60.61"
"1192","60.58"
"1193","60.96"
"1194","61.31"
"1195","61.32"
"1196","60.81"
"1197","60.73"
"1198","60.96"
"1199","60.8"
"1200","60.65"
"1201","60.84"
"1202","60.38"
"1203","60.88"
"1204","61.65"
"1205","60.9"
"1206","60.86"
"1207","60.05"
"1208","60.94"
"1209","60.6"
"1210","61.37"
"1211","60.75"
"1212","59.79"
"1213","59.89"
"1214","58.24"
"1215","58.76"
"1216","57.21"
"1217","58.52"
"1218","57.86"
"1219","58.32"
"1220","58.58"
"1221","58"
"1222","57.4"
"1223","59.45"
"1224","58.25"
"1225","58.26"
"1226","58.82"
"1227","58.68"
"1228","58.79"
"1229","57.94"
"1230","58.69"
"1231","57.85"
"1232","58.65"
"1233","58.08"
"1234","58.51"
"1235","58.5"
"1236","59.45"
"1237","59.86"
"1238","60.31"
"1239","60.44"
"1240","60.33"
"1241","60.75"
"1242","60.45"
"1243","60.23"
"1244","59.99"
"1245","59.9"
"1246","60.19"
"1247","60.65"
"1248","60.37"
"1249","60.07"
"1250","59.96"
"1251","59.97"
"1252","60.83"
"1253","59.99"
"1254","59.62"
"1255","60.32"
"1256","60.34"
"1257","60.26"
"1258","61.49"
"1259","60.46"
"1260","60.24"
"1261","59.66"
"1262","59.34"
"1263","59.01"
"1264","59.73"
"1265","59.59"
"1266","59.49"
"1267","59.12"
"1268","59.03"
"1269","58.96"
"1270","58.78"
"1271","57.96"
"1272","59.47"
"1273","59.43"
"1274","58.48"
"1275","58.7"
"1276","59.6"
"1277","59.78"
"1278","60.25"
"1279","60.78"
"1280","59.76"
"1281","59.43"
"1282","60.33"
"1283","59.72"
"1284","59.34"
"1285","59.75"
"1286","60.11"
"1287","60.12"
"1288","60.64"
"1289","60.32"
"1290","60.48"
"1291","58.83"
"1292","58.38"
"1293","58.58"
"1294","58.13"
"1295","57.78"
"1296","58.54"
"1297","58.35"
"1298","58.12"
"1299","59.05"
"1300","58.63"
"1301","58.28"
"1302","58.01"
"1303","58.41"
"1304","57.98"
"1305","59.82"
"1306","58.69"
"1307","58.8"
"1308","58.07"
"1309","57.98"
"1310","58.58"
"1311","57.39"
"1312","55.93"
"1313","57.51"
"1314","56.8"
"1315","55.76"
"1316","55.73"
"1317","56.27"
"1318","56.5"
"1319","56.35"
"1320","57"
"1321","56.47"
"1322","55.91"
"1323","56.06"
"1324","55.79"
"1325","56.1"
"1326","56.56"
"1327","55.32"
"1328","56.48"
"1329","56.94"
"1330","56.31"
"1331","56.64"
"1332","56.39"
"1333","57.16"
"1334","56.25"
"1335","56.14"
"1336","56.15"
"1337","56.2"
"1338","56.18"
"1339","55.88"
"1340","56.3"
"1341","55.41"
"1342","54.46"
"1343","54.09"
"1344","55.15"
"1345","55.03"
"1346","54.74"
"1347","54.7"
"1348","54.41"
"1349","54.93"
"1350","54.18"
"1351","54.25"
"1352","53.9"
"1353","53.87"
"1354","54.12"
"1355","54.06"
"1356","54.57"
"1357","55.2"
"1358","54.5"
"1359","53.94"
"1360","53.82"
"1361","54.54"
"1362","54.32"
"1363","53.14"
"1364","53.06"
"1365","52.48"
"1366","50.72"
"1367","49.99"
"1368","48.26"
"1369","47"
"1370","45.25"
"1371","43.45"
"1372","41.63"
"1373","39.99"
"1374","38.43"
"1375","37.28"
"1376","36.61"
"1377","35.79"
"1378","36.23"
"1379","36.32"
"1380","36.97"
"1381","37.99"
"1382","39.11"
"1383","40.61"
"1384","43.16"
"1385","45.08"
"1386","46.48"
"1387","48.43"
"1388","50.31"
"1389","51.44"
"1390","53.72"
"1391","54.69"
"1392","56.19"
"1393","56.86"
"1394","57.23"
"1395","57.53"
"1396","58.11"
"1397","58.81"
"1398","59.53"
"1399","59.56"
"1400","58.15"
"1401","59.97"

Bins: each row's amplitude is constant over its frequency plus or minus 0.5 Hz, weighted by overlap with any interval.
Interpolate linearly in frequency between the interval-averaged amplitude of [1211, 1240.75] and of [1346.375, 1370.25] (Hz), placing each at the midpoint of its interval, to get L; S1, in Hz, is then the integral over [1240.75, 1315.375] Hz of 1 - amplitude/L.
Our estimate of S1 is -3.7 Hz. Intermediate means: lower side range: 58.8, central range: 59.3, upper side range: 53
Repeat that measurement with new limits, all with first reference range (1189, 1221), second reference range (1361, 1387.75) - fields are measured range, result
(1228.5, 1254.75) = -1.4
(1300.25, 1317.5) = -2.5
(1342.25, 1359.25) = -3.0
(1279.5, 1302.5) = -3.2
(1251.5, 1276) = -2.2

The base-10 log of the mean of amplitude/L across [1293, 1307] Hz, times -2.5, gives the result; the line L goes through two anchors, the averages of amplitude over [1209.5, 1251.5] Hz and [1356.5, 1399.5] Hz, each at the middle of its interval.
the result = -0.08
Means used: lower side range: 59.2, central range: 58.5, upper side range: 48.5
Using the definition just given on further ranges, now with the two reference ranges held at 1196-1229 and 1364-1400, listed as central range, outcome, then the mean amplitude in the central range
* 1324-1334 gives -0.10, 56.4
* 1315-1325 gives -0.09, 56.2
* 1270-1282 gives -0.08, 59.4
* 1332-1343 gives -0.11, 55.9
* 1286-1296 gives -0.10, 59.3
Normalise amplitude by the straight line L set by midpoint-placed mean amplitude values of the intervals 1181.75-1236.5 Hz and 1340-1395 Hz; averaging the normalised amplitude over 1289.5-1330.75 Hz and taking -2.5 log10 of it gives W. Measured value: -0.09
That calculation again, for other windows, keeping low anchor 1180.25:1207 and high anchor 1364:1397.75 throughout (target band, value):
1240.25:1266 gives -0.102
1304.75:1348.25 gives -0.128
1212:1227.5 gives -0.030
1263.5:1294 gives -0.123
